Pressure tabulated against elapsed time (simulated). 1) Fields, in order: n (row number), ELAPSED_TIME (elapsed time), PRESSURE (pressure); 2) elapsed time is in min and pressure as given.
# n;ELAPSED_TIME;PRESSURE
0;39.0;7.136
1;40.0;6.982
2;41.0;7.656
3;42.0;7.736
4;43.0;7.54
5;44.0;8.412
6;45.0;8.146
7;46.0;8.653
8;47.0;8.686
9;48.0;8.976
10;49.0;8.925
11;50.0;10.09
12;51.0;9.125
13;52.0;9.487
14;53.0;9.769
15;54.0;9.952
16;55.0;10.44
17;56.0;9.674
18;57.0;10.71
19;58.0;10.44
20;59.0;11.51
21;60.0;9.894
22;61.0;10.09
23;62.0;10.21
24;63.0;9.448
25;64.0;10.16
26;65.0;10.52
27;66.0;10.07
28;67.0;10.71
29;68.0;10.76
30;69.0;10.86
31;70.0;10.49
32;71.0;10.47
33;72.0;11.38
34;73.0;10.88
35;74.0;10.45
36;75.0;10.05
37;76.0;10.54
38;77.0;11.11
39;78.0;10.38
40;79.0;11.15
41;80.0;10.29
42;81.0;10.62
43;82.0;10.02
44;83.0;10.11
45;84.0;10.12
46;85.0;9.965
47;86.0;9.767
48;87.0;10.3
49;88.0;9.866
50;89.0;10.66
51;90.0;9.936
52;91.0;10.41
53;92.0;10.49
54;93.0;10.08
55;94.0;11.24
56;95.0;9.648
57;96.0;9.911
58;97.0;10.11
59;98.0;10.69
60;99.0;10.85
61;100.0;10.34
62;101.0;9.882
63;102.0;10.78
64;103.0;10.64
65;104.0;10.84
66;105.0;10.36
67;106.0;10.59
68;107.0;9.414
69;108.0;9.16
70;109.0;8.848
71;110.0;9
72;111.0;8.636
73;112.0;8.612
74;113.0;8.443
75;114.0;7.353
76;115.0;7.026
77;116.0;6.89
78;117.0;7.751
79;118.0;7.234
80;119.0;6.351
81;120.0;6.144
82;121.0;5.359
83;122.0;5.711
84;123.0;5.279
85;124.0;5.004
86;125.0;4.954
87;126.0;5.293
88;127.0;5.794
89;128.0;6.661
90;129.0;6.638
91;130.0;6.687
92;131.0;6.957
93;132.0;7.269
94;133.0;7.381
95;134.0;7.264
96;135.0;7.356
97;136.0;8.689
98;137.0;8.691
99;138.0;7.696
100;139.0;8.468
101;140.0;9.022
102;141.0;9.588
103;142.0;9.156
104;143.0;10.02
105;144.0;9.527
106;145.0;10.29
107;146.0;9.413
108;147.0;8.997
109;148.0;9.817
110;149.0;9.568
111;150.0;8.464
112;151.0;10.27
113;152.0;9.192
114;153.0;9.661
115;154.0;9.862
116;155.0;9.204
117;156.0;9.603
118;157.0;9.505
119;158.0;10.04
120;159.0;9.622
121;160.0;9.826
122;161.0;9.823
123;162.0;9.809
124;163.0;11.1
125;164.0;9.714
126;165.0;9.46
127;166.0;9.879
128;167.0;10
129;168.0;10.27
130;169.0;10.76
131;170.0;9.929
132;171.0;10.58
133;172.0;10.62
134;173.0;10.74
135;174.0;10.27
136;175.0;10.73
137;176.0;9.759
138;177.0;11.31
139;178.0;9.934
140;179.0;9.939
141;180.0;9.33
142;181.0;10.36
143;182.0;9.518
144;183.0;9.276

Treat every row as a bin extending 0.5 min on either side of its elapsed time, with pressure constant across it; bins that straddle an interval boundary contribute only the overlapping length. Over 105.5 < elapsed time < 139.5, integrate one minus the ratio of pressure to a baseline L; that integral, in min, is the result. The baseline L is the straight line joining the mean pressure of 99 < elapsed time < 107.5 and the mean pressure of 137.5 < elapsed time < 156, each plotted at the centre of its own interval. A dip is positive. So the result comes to 9.0 min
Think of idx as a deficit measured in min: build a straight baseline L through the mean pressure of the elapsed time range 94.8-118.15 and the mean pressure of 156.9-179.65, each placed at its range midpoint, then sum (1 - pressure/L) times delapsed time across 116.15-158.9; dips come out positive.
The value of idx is 7.74 min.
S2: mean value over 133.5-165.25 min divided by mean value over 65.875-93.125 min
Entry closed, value 0.9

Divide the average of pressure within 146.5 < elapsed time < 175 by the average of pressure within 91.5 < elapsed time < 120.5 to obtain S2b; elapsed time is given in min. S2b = 1.07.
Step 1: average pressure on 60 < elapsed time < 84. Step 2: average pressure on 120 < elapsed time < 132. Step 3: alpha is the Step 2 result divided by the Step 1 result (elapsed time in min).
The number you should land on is 0.57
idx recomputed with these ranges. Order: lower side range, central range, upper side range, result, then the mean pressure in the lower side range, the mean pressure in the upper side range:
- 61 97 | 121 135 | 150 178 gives 5.4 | 10.4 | 10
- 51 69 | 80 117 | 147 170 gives 1.1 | 10.2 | 9.78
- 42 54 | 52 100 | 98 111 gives -4.6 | 8.89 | 10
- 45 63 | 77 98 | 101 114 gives -1.5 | 9.75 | 9.53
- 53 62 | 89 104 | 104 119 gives -2.3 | 10.3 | 8.53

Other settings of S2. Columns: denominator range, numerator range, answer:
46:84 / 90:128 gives 0.83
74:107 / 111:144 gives 0.70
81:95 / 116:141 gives 0.67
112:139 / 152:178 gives 1.47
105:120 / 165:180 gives 1.25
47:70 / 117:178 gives 0.87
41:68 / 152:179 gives 1.05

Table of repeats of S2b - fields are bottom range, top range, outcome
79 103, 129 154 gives 0.85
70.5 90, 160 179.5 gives 0.98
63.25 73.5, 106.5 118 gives 0.78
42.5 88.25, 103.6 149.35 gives 0.79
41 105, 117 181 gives 0.87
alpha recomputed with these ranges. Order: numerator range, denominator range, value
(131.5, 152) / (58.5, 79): 0.84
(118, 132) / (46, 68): 0.60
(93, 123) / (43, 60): 0.93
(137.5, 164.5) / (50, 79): 0.92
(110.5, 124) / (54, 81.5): 0.66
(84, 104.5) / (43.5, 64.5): 1.07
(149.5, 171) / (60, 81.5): 0.94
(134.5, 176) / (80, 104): 0.94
